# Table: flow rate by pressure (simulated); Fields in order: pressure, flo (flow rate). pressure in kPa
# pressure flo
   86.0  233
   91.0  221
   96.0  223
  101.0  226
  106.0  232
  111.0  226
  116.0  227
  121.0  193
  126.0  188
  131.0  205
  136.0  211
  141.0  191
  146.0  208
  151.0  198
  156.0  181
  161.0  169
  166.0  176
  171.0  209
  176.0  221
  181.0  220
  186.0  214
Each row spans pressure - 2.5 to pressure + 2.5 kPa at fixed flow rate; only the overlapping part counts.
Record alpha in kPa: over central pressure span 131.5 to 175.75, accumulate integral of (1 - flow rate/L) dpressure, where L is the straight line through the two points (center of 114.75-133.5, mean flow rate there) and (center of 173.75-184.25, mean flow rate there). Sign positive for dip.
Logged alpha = 3.5 kPa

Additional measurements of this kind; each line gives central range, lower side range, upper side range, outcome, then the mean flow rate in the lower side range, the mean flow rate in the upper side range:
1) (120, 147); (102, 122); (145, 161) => 0.8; 222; 190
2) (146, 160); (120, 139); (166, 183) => 1.0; 200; 211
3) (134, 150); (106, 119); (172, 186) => 1.4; 226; 218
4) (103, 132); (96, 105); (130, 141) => 0.5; 226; 205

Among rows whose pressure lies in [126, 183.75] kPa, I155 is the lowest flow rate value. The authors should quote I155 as 169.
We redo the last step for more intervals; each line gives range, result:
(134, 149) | 191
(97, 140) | 188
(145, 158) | 181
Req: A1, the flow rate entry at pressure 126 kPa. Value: 188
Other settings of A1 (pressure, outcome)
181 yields 220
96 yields 223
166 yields 176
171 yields 209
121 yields 193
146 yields 208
